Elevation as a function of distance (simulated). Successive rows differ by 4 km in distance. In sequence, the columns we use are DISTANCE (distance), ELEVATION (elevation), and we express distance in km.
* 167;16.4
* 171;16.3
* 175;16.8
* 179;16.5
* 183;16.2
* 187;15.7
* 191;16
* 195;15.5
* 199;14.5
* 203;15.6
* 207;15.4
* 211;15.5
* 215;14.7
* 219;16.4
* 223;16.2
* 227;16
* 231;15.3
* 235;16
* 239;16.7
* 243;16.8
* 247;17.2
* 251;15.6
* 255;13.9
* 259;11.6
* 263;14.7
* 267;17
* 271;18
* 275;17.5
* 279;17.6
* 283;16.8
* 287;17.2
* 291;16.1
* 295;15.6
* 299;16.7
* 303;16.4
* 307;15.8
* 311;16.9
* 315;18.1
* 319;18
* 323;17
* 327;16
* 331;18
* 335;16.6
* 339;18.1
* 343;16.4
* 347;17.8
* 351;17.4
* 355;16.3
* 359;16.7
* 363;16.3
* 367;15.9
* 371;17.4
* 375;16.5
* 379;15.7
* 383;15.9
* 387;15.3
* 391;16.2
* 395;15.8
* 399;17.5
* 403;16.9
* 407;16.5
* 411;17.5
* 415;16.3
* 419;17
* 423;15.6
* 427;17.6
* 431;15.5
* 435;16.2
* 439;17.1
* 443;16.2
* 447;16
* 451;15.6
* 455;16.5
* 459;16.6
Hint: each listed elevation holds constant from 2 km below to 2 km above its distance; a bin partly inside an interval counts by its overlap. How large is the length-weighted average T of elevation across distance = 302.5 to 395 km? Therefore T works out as 16.7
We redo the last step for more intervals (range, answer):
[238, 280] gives 16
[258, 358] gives 16.8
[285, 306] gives 16.4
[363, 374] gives 16.6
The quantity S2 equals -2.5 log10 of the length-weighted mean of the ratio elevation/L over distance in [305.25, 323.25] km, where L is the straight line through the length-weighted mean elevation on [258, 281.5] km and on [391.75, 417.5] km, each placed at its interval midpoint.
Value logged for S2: -0.05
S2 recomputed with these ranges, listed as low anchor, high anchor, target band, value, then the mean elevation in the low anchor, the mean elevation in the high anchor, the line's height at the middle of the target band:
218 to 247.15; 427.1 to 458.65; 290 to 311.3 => 0.00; 16.3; 16.3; 16.3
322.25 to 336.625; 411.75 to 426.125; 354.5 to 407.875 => 0.02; 16.9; 16.5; 16.7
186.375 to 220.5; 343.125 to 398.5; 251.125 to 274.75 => 0.04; 15.5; 16.4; 15.8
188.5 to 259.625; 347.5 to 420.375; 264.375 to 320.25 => -0.06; 15.6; 16.5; 16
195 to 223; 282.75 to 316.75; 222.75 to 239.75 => -0.02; 15.4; 16.6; 15.7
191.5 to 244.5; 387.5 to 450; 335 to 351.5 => -0.07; 15.7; 16.5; 16.2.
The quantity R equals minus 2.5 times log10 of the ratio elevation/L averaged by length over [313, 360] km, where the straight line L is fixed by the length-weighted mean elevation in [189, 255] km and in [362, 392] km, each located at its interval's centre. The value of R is -0.08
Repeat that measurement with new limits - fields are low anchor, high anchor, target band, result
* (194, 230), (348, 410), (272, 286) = -0.094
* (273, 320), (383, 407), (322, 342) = -0.028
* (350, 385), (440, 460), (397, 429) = -0.036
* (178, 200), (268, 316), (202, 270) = 0.045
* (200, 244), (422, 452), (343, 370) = -0.042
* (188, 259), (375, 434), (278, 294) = -0.062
